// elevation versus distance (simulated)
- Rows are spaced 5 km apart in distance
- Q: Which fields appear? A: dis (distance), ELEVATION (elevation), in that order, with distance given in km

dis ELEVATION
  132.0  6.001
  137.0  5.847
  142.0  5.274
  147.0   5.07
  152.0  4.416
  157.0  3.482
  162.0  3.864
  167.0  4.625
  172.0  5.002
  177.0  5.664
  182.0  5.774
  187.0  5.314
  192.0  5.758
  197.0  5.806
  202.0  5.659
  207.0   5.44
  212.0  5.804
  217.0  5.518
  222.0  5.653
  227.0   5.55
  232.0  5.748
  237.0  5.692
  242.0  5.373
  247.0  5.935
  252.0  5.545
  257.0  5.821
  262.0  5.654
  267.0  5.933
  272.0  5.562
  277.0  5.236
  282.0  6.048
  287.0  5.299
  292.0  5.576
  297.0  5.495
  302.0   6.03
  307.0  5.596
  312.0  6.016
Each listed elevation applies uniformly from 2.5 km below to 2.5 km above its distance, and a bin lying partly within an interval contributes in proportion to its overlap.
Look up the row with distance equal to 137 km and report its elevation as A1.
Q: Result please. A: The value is 5.847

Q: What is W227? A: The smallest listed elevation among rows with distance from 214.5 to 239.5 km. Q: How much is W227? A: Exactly 5.518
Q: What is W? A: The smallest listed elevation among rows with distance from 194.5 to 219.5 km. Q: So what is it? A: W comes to 5.44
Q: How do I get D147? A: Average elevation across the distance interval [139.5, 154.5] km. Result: 4.92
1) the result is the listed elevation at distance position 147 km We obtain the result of 5.07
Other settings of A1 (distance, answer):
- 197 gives 5.806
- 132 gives 6.001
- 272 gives 5.562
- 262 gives 5.654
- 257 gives 5.821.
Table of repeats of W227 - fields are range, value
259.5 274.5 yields 5.562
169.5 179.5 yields 5.002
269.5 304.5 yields 5.236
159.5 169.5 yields 3.864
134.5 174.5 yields 3.482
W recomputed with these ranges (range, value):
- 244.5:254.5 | 5.545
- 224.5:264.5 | 5.373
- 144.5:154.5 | 4.416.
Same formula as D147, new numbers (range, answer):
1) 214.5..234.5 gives 5.62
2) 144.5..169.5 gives 4.29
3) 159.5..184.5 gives 4.99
